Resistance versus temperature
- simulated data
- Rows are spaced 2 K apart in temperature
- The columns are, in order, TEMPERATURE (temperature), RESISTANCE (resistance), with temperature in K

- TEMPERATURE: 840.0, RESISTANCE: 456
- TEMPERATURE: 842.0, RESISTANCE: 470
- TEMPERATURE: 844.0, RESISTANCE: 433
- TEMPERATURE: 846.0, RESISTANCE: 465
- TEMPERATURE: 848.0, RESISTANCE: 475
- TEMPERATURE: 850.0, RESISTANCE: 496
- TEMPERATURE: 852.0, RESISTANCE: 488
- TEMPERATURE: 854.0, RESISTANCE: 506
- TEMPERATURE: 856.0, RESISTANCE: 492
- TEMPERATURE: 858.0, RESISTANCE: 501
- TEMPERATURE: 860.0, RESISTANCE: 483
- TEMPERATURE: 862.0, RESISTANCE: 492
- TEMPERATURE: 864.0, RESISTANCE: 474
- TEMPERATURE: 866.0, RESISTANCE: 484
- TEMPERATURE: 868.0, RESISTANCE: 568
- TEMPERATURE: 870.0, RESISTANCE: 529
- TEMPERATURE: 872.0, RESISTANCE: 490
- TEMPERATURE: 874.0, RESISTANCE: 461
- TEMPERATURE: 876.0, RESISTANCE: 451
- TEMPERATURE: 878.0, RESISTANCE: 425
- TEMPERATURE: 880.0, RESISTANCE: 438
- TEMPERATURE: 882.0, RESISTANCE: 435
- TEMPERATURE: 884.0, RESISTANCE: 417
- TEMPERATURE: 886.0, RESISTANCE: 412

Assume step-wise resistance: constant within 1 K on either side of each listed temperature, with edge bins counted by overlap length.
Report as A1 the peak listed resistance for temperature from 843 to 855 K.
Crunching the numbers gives 506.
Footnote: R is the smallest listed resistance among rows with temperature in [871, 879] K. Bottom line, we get 425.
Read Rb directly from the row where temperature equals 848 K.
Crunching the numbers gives 475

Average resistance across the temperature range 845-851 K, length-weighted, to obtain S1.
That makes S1 479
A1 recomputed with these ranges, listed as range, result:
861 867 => 492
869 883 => 529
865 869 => 568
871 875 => 490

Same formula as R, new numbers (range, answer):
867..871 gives 529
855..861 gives 483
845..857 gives 465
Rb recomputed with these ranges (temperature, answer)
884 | 417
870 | 529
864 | 474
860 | 483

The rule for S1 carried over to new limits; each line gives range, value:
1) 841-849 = 461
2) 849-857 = 496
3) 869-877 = 483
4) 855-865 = 488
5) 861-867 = 483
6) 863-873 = 509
